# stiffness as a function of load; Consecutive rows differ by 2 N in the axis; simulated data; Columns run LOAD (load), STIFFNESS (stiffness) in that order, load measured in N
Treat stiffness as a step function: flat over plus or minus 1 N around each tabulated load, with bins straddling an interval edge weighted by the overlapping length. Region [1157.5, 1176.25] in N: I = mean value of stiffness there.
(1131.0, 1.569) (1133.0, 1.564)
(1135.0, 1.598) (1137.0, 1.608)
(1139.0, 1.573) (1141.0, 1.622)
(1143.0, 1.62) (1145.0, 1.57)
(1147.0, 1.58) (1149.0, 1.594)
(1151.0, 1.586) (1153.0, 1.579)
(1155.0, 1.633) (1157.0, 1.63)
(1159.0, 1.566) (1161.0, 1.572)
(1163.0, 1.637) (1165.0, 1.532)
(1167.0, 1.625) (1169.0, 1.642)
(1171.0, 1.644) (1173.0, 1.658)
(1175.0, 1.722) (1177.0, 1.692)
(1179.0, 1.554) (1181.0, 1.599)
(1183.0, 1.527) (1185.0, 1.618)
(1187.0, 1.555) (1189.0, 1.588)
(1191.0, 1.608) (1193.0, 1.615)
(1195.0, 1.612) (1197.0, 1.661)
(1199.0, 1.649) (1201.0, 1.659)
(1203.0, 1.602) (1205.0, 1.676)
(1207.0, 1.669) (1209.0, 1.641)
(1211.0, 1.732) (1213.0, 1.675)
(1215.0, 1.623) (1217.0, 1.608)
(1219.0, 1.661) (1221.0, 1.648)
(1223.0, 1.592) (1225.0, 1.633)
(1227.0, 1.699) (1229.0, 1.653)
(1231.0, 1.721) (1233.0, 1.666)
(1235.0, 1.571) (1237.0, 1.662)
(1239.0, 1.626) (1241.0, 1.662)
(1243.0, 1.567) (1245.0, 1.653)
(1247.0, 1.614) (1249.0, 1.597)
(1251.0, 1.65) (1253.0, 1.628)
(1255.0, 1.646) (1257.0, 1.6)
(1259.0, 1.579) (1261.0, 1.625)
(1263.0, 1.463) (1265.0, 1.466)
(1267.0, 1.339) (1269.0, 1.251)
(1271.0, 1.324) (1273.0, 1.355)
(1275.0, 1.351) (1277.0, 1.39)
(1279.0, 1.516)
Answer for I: 1.62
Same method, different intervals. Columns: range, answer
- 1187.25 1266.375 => 1.63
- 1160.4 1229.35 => 1.63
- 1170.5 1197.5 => 1.62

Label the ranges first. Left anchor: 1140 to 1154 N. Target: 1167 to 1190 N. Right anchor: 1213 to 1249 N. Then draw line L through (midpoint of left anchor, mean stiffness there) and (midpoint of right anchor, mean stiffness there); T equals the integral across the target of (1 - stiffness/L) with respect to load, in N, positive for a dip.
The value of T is -0.1 N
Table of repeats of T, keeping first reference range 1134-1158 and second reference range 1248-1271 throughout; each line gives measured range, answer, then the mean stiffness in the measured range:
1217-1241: -1.6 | 1.65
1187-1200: -0.4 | 1.62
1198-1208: -0.6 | 1.65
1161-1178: -0.6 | 1.64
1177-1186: -0.1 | 1.59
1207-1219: -0.8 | 1.66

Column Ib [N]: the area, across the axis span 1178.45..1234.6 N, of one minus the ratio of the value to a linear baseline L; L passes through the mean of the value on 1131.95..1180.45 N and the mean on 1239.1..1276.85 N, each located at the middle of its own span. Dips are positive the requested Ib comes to -2.5 N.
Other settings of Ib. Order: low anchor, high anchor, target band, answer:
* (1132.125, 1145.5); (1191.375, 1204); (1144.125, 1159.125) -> 0.1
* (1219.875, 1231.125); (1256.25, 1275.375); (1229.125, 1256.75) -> -1.4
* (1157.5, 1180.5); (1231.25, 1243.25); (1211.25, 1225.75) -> -0.1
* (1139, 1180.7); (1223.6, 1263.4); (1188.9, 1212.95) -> -0.4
